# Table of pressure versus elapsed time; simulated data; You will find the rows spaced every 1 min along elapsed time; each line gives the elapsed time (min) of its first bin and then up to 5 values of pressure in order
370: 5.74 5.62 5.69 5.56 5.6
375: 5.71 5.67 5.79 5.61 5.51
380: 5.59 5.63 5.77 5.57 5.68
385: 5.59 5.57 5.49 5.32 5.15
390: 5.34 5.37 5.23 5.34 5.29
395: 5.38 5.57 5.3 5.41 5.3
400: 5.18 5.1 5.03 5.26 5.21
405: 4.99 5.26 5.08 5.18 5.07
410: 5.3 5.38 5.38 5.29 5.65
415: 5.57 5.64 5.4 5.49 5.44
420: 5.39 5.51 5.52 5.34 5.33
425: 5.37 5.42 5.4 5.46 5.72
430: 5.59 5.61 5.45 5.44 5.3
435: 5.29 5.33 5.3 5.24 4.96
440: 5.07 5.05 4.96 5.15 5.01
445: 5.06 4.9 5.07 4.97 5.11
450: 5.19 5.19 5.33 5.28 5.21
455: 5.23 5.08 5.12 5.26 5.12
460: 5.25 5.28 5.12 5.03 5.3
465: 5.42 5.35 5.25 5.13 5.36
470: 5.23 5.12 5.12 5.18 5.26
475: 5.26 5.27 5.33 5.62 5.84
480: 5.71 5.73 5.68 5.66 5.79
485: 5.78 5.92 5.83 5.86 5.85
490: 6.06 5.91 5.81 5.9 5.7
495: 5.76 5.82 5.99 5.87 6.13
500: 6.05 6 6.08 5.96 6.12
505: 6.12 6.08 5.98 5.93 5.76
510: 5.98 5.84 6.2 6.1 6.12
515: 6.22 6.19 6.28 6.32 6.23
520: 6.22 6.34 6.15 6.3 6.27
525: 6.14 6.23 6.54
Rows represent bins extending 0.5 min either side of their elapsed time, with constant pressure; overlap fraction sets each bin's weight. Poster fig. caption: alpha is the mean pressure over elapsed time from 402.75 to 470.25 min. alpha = 5.27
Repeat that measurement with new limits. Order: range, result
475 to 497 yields 5.75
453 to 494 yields 5.46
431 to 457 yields 5.17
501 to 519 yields 6.08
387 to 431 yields 5.35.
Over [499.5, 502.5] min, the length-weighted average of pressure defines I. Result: 6.04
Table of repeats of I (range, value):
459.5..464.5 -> 5.2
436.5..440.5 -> 5.14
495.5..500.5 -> 5.97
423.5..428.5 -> 5.4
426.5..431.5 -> 5.56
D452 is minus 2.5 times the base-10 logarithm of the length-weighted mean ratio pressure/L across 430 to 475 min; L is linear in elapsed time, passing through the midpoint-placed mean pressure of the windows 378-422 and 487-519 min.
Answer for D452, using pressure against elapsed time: 0.10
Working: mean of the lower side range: 5.38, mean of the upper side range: 6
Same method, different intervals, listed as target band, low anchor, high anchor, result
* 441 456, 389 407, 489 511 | 0.10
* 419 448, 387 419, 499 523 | 0.05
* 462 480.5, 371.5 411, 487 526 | 0.10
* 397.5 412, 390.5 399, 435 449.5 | 0.02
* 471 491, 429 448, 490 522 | 0.02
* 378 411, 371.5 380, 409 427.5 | 0.04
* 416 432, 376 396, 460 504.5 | 0.01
